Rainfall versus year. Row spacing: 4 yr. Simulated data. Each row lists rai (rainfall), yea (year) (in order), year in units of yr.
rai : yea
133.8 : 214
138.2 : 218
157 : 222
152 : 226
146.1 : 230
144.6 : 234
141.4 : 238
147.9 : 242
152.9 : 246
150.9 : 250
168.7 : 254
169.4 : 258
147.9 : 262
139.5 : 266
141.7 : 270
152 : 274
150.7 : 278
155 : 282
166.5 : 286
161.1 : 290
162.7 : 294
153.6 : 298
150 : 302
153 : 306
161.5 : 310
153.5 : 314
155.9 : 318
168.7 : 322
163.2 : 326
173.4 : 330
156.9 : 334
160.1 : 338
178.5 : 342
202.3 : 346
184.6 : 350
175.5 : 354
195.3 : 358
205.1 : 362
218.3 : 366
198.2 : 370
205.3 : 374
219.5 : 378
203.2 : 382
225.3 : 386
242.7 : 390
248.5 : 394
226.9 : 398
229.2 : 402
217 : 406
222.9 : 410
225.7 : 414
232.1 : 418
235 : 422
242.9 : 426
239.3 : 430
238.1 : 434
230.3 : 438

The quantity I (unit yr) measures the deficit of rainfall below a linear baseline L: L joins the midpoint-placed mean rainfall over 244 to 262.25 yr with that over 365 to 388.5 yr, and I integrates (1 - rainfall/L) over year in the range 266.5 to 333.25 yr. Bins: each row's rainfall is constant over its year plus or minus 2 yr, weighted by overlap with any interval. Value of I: 8.1 yr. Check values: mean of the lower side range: 159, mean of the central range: 157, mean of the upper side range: 212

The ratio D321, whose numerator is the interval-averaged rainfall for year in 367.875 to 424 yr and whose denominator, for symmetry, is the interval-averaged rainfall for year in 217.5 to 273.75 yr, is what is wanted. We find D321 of 1.49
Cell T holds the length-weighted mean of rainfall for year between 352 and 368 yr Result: 199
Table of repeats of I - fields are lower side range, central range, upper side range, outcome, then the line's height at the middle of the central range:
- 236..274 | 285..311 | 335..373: 1.6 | 168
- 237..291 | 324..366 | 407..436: 2.9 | 194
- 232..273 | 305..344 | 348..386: 4.3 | 183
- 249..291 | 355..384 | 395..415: 0.2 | 207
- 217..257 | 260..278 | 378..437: 2.2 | 166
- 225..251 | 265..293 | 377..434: 2.5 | 168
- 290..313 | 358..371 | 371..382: -0.3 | 201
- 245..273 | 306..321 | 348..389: 1.8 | 178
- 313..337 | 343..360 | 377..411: -0.2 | 187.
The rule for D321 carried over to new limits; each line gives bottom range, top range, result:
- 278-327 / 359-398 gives 1.38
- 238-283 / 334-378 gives 1.26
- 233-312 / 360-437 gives 1.46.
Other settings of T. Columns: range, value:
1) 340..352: 188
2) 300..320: 155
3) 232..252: 148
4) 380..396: 230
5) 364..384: 209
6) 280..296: 161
